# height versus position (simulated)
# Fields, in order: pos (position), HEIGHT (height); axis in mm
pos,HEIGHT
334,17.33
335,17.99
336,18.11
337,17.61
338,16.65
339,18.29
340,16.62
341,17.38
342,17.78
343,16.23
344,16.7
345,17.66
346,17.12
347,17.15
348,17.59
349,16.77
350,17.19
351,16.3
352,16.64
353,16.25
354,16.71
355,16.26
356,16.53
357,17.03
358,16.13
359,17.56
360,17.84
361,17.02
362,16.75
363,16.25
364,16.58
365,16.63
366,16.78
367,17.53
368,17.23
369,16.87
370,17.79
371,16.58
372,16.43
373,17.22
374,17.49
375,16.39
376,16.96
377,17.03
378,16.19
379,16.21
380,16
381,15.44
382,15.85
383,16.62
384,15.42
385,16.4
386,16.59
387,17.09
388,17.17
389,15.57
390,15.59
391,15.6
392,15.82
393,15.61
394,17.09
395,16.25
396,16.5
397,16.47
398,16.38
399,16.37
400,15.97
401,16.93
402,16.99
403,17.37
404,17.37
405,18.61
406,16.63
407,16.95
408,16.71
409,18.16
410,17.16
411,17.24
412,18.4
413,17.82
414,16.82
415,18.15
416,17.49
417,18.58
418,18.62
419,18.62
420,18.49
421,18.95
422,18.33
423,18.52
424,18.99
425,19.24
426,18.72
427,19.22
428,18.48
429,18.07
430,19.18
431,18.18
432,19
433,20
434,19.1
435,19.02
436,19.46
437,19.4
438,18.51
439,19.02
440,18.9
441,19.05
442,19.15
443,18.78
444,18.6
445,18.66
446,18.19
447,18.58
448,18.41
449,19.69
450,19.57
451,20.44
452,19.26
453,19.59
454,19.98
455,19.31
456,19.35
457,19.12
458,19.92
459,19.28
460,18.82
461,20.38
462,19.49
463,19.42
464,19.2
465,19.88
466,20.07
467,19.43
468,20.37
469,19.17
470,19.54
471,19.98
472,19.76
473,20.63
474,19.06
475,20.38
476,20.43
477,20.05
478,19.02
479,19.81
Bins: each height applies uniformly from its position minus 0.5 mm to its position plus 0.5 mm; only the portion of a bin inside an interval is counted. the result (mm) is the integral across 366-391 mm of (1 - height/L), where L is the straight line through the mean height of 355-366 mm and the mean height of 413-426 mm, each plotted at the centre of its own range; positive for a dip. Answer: 1.1 mm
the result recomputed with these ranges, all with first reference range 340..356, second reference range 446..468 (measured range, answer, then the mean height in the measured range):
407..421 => 0.4 mm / 17.9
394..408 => 1.0 mm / 16.8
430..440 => -0.1 mm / 19.1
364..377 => 0.3 mm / 17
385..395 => 0.9 mm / 16.2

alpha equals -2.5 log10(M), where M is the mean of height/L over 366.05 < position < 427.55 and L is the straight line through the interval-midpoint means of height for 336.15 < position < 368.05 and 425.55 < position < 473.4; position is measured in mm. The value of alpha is 0.06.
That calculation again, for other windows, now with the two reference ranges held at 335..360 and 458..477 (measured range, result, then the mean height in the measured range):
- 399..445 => 0.03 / 18.3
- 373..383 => 0.08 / 16.4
